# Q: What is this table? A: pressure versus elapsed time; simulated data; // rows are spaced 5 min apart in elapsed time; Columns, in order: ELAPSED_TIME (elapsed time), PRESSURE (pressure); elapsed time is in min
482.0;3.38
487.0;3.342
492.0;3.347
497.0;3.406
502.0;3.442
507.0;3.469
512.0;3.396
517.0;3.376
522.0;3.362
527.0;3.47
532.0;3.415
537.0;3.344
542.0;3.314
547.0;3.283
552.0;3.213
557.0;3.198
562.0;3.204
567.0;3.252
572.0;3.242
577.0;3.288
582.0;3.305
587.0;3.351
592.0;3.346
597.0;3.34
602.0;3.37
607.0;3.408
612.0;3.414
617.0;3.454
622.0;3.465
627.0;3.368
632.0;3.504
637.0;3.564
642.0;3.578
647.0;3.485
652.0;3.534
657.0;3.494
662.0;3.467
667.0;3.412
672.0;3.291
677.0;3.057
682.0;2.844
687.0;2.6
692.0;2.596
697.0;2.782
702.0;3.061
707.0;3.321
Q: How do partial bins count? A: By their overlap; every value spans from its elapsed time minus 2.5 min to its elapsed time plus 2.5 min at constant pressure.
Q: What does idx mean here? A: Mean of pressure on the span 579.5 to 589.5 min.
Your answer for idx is 3.33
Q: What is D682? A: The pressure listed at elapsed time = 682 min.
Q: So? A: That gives 2.844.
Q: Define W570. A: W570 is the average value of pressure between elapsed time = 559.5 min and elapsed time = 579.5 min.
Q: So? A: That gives 3.25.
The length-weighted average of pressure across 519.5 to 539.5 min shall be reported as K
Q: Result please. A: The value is 3.4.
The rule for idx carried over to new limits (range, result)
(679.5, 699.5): 2.71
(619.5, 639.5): 3.48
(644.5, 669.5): 3.48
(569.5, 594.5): 3.31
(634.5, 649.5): 3.54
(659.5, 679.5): 3.31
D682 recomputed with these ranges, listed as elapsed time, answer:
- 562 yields 3.204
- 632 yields 3.504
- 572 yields 3.242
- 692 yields 2.596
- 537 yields 3.344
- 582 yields 3.305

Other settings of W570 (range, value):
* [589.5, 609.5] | 3.37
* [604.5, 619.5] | 3.43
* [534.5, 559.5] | 3.27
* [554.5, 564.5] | 3.2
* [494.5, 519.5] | 3.42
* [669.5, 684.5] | 3.06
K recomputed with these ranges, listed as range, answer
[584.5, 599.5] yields 3.35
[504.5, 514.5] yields 3.43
